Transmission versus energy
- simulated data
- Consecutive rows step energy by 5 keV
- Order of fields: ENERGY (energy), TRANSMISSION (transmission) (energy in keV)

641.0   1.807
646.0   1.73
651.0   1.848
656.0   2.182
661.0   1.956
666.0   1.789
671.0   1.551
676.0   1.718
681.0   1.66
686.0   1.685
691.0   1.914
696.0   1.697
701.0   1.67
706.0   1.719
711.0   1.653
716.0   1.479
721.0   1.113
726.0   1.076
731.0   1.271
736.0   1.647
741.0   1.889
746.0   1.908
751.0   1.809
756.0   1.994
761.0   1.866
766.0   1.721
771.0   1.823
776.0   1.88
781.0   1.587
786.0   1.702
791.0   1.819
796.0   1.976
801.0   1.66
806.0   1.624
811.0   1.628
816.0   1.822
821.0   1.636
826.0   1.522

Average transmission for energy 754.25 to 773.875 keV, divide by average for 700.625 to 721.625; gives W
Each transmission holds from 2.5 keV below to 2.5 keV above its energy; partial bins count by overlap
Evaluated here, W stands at 1.19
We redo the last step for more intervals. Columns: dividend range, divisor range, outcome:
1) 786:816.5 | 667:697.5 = 1.02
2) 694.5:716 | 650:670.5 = 0.87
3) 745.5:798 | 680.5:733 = 1.18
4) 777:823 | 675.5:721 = 1.04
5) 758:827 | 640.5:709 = 0.98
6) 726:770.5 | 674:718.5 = 1.02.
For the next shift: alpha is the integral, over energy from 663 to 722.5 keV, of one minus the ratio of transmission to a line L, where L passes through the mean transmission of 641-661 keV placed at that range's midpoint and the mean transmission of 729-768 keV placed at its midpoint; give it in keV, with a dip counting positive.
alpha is 6.5 keV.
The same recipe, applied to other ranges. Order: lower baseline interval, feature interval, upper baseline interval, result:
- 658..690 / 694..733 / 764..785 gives 6.4 keV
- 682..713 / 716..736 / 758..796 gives 5.6 keV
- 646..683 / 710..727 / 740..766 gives 4.8 keV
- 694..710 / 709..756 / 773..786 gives 4.0 keV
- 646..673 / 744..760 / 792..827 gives -1.2 keV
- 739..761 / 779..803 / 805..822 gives 0.1 keV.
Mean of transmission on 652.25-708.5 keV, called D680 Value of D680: 1.78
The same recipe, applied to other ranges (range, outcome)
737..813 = 1.79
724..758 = 1.66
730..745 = 1.67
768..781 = 1.8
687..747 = 1.58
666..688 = 1.67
